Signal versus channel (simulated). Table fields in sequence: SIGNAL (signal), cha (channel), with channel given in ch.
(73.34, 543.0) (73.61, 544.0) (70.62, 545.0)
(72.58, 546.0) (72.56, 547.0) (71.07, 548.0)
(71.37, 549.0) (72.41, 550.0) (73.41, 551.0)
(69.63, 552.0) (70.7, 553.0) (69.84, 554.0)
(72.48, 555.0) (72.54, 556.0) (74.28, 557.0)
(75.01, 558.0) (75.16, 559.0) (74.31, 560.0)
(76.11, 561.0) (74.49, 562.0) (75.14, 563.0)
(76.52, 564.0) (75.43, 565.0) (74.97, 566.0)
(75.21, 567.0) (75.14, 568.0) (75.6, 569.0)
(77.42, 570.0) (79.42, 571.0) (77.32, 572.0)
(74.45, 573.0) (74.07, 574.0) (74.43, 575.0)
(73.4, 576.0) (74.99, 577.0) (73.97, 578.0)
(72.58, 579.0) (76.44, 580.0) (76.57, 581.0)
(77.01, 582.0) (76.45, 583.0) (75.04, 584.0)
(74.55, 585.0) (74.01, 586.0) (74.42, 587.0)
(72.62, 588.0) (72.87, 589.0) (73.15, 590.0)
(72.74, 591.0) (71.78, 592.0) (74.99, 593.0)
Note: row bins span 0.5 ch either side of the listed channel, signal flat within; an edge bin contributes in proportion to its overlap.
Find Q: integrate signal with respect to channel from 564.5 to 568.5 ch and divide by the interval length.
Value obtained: 75.2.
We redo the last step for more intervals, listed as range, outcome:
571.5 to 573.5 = 75.9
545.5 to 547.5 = 72.6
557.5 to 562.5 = 75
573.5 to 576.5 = 74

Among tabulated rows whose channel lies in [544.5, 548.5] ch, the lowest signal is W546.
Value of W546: 70.62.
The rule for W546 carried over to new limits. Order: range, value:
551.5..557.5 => 69.63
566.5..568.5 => 75.14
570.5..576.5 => 73.4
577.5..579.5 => 72.58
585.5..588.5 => 72.62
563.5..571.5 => 74.97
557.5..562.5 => 74.31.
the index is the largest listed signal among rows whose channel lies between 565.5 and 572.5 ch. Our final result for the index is 79.42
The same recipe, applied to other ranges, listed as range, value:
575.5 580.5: 76.44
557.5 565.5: 76.52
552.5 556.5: 72.54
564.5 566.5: 75.43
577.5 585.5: 77.01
